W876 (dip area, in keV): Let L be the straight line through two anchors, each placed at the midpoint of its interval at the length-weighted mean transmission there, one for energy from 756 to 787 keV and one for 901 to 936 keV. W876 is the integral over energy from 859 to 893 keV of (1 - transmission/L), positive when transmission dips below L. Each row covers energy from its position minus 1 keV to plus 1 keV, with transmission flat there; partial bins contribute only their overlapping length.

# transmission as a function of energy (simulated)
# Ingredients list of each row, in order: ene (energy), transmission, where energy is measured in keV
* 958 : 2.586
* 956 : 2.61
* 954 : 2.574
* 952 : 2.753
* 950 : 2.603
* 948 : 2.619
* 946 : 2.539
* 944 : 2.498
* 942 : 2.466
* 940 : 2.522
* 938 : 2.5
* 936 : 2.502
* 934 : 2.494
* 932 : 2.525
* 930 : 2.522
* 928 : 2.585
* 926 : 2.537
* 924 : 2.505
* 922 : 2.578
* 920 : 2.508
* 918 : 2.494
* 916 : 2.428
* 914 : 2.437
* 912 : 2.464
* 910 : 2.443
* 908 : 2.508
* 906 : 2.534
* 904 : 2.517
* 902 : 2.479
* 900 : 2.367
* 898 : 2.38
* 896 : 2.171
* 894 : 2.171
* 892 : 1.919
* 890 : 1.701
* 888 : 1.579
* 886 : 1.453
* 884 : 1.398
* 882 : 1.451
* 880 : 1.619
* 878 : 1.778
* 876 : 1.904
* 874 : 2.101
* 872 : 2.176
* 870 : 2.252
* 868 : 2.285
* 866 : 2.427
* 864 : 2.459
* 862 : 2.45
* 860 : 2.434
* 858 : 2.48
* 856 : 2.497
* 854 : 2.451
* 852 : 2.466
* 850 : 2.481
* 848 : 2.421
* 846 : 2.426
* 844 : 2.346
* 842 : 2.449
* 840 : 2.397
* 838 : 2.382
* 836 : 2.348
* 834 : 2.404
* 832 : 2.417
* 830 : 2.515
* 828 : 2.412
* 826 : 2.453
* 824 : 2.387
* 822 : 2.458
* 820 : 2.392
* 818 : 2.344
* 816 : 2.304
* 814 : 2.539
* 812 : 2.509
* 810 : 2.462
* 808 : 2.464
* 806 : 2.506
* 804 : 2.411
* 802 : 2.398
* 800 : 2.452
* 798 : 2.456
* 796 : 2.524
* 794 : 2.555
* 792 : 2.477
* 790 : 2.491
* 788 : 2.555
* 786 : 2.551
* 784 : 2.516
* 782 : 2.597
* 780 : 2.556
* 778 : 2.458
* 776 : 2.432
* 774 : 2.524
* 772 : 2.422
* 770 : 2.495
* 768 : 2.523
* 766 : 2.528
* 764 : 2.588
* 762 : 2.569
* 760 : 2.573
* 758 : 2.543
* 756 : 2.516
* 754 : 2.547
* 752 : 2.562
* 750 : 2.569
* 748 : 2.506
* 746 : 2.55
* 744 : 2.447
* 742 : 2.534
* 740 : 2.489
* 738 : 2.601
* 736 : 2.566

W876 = 7.4 keV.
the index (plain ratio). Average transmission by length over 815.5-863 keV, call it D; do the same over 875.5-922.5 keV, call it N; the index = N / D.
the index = 0.88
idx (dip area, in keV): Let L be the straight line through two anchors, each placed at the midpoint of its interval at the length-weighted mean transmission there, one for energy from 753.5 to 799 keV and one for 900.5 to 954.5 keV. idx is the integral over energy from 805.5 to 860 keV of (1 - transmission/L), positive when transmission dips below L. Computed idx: 1.9 keV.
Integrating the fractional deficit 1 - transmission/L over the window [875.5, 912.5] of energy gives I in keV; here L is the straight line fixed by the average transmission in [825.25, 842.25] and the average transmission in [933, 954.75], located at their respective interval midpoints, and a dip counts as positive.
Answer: 6.7 keV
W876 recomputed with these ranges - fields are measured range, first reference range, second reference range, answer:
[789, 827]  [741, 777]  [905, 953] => 1.1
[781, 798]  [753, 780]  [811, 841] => -0.3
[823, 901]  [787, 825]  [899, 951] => 8.5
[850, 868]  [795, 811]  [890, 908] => -0.7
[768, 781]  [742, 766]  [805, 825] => 0.1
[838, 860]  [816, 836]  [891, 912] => -0.4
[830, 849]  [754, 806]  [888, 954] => 0.6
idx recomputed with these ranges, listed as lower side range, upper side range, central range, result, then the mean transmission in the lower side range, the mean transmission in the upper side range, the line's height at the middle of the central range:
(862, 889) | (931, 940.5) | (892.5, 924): -2.5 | 1.93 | 2.51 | 2.25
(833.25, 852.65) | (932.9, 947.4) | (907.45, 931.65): -0.1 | 2.41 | 2.51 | 2.49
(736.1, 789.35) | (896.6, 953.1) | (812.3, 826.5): 0.6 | 2.53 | 2.51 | 2.52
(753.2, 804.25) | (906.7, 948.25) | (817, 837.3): 0.8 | 2.51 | 2.51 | 2.51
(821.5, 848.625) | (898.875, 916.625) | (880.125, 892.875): 4.5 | 2.41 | 2.46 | 2.45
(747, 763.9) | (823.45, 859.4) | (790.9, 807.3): 0.1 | 2.55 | 2.43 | 2.49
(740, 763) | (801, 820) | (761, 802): -0.4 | 2.54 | 2.44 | 2.48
